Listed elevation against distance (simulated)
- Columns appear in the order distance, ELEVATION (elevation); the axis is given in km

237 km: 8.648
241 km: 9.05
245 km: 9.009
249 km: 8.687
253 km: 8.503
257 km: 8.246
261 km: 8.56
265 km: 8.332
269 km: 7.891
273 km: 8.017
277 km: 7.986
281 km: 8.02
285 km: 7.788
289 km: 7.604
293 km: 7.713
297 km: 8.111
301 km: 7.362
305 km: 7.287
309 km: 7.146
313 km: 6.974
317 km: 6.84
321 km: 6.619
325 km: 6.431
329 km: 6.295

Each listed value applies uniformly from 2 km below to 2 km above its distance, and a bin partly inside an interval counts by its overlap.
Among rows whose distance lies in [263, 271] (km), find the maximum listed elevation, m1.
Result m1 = 8.332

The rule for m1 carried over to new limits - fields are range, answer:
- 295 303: 8.111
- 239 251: 9.05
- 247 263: 8.687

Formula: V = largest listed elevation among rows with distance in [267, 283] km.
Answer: 8.02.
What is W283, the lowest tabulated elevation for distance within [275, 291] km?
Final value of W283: 7.604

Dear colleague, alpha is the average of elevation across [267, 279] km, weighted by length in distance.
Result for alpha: 7.96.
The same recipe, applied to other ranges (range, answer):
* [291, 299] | 7.91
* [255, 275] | 8.21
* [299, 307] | 7.32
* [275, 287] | 7.93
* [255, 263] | 8.4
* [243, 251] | 8.85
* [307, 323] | 6.89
